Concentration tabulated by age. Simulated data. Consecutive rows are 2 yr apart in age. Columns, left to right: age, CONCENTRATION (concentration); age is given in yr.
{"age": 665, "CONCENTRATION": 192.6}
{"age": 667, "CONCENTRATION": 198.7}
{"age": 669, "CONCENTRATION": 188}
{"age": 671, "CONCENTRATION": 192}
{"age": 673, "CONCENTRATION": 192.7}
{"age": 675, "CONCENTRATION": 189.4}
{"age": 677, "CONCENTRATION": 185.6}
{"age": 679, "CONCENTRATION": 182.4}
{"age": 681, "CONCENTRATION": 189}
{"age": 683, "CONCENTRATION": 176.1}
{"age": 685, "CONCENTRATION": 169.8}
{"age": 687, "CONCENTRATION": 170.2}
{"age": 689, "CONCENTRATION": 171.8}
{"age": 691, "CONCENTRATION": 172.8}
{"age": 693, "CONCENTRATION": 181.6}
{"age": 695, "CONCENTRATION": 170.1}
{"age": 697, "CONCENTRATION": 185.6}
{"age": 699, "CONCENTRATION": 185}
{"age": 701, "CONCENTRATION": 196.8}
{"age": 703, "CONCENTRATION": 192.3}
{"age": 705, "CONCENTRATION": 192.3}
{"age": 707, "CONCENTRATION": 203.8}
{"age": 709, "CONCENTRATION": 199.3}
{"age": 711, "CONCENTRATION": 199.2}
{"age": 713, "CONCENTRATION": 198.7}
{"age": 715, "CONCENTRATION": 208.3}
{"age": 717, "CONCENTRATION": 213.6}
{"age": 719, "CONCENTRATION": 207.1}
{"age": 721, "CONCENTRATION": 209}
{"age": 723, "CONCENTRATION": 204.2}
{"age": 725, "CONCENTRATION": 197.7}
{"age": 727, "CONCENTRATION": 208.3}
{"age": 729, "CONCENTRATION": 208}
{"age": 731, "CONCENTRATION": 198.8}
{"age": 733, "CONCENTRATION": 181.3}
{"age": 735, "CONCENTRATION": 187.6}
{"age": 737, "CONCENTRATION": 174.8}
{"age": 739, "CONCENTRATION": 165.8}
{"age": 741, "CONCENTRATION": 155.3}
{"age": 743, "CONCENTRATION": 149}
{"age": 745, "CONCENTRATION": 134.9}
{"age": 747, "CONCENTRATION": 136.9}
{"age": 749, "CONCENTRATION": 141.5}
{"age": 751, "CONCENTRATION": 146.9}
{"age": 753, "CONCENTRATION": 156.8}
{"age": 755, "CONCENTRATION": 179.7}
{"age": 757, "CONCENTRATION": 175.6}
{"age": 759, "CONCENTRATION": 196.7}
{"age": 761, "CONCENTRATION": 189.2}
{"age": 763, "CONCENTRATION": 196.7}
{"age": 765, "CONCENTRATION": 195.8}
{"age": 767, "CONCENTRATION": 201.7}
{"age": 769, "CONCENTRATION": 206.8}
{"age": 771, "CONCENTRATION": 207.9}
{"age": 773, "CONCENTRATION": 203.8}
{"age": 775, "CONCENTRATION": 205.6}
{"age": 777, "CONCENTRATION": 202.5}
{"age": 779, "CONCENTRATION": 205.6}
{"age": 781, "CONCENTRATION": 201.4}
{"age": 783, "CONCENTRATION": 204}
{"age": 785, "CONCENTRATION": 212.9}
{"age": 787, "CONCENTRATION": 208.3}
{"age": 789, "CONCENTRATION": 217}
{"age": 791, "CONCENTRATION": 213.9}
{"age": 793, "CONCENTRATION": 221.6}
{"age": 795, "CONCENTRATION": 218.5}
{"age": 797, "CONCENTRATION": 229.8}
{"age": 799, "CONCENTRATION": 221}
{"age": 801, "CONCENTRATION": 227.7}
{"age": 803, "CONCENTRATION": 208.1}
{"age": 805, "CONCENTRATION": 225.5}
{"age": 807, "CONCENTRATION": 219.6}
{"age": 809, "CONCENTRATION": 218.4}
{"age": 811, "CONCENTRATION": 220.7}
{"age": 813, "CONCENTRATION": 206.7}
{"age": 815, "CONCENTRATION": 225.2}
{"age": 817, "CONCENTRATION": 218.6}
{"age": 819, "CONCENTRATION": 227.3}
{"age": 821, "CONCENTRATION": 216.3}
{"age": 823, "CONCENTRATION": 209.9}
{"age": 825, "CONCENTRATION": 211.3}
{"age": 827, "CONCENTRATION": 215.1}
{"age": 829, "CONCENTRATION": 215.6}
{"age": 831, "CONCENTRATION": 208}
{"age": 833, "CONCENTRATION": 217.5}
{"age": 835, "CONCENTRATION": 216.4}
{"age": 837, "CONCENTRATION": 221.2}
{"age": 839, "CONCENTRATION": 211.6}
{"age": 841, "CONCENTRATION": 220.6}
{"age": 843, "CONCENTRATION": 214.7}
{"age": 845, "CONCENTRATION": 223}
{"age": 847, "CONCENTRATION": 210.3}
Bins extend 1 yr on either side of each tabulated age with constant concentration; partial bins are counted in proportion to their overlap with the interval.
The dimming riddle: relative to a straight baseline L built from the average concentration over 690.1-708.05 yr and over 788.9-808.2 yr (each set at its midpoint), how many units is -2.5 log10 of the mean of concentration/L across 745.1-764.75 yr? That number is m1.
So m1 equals 0.22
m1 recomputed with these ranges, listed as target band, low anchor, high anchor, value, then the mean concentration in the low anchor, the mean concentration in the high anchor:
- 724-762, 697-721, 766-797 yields 0.18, 199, 209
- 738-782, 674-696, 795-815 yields 0.14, 178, 220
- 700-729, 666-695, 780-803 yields -0.05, 182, 216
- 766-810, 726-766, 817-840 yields -0.09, 174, 216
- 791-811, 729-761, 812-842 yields -0.10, 168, 216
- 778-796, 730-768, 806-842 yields -0.09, 172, 217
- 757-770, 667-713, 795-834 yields 0.05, 186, 218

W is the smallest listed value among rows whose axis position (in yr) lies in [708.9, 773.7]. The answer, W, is 134.9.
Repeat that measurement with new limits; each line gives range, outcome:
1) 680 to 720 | 169.8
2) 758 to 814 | 189.2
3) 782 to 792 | 204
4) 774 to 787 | 201.4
